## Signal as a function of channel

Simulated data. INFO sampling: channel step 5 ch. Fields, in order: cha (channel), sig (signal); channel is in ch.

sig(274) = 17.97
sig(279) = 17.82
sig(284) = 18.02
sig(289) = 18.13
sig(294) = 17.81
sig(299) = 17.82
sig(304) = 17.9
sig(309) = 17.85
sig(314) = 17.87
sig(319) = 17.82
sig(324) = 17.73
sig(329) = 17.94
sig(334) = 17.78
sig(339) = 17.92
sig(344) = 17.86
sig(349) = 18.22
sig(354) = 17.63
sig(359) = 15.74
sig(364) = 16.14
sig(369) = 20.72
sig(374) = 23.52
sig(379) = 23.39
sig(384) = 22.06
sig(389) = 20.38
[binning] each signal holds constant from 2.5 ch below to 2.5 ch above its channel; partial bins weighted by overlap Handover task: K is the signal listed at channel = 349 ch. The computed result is 18.22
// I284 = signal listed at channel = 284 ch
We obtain 18.02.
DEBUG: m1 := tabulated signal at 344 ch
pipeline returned 17.86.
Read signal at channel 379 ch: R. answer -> 23.39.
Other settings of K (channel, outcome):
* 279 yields 17.82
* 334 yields 17.78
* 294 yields 17.81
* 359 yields 15.74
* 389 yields 20.38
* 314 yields 17.87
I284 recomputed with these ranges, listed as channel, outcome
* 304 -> 17.9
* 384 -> 22.06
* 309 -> 17.85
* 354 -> 17.63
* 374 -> 23.52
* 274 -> 17.97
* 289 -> 18.13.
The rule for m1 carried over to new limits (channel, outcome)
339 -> 17.92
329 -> 17.94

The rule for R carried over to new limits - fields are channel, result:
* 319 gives 17.82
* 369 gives 20.72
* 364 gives 16.14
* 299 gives 17.82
